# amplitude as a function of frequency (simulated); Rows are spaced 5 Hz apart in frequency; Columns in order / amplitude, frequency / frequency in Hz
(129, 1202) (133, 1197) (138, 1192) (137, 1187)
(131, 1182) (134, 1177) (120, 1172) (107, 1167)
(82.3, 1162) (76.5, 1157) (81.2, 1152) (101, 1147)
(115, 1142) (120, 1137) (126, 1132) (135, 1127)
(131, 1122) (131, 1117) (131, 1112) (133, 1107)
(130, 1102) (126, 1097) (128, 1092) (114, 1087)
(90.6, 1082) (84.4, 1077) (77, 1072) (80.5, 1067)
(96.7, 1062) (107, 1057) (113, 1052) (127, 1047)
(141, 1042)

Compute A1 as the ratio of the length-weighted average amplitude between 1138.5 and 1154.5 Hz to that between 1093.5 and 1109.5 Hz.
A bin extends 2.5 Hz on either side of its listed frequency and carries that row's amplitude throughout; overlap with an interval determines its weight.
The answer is 0.77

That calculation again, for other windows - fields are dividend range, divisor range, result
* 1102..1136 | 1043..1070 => 1.23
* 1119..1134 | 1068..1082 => 1.59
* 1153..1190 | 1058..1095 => 1.15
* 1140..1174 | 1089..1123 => 0.75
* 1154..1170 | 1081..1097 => 0.78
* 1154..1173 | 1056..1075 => 1.06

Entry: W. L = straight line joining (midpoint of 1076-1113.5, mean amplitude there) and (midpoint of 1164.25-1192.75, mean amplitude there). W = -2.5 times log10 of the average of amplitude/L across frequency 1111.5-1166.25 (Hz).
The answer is 0.106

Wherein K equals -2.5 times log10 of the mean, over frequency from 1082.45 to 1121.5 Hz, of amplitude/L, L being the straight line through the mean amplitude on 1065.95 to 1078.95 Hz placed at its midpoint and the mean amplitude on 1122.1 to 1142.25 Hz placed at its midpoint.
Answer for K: -0.22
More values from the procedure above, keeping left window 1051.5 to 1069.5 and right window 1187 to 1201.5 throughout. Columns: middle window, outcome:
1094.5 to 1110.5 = -0.185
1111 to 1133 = -0.144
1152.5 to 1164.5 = 0.488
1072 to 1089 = 0.116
